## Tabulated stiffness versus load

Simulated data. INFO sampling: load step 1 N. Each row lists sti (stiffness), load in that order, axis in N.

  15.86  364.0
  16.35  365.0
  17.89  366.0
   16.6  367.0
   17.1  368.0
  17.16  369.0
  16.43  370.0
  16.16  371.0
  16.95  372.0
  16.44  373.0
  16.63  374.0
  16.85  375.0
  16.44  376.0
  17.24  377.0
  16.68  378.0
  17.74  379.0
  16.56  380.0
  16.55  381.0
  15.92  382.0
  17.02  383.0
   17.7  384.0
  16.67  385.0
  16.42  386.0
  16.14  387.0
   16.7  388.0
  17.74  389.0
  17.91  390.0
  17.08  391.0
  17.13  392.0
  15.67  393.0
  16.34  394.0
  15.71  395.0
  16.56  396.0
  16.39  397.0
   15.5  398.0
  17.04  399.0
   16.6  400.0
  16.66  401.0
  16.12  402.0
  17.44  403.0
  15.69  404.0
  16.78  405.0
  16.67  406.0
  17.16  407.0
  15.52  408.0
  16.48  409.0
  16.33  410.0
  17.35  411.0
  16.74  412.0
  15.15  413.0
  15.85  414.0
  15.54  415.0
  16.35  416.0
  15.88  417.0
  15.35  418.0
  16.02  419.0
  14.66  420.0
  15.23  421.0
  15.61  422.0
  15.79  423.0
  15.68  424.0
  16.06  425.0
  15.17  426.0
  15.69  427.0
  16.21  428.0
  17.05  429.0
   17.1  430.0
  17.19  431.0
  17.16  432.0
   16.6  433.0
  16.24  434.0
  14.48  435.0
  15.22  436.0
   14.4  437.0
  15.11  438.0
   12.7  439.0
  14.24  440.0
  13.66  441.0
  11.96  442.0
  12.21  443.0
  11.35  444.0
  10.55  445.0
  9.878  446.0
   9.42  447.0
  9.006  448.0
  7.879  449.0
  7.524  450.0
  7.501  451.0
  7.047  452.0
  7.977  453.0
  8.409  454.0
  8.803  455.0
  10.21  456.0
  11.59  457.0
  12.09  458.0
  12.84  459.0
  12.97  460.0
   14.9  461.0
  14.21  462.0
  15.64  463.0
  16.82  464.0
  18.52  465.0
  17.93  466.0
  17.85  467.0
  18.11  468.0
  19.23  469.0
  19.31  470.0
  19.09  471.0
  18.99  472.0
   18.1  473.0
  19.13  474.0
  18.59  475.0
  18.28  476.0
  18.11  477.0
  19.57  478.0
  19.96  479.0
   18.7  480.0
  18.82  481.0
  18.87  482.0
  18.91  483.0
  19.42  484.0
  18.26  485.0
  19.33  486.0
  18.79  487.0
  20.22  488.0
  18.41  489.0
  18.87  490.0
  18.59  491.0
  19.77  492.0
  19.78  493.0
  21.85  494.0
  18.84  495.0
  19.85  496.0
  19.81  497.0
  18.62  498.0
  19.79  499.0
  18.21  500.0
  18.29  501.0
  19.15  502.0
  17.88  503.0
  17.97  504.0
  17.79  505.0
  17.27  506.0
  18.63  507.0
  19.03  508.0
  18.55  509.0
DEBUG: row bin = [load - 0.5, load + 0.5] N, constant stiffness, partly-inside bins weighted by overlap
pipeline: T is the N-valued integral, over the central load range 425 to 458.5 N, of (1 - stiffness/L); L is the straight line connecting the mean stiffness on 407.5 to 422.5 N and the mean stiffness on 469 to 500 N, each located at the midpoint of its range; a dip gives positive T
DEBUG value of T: 8.8 N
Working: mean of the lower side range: 15.9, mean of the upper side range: 19.1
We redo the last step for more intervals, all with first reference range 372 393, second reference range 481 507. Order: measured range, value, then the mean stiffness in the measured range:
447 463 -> 6.9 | 10.3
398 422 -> 1.7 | 16.2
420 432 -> 1.1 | 16.1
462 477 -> 0.3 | 18.1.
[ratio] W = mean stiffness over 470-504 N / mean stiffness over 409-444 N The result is 1.23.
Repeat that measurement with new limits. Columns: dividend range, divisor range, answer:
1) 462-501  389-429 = 1.16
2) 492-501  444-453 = 2.24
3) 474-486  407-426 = 1.19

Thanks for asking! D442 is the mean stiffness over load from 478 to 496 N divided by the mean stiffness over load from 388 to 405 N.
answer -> 1.16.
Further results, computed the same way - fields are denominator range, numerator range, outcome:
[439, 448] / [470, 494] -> 1.65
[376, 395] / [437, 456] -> 0.62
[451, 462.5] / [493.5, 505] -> 1.76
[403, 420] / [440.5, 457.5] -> 0.60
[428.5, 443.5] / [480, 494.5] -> 1.28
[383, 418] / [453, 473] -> 0.91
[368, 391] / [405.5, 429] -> 0.95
